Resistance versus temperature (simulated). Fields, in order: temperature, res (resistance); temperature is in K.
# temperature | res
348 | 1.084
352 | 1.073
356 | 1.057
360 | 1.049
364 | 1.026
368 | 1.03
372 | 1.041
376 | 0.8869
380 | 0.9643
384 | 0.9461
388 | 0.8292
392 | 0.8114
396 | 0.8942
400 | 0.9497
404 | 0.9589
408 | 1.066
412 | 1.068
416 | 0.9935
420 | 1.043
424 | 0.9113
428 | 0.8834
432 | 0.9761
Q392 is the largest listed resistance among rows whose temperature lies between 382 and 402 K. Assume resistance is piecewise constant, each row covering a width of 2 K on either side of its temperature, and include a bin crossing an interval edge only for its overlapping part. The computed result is 0.9497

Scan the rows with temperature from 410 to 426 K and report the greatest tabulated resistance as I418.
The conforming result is 1.068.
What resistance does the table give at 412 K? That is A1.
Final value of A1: 1.068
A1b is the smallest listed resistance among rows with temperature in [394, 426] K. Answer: 0.8942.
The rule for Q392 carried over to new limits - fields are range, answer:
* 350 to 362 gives 1.073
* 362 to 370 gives 1.03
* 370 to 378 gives 1.041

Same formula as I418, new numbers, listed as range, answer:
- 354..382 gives 1.057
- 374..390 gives 0.9643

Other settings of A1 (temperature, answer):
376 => 0.8869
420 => 1.043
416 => 0.9935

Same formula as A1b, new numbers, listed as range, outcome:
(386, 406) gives 0.8114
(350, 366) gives 1.026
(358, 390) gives 0.8292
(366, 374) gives 1.03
